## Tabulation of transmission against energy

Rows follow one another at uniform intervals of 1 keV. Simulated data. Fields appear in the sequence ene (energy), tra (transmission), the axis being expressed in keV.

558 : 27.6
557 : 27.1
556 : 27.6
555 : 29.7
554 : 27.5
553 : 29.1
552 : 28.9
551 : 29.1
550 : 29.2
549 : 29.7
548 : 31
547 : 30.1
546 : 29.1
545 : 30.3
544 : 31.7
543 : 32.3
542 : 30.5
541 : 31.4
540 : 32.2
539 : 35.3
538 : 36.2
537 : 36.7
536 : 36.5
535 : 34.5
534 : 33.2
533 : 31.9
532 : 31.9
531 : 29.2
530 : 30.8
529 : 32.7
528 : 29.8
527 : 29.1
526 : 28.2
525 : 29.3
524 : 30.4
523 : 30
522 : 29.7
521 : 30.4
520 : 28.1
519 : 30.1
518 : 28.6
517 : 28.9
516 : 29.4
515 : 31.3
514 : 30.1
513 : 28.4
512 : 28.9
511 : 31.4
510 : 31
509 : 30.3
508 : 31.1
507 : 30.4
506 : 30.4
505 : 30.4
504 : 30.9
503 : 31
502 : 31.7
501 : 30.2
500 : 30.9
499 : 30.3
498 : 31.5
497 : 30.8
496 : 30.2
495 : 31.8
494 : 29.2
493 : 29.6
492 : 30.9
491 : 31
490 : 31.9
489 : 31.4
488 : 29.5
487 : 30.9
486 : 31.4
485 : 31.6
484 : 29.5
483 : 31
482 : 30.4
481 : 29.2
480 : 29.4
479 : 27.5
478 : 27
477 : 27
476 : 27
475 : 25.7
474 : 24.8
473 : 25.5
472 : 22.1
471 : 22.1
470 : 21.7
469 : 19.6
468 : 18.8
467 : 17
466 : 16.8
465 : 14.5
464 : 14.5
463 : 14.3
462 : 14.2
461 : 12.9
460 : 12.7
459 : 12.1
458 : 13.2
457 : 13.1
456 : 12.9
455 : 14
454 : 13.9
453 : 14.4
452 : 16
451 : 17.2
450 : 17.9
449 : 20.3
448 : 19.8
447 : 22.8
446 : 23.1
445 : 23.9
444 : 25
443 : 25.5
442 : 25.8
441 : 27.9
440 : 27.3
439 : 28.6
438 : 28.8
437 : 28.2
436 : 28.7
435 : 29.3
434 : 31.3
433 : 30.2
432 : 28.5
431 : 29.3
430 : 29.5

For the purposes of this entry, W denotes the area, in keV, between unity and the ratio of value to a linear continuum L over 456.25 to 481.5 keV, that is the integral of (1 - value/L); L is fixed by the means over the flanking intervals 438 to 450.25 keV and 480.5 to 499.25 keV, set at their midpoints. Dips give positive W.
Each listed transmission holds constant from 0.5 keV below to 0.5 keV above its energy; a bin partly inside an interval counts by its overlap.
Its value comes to 7.2 keV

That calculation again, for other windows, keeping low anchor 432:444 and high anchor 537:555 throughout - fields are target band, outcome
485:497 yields -0.5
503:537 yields -0.4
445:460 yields 6.3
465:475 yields 2.8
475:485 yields 0.2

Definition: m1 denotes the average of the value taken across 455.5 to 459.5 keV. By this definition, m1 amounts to 12.8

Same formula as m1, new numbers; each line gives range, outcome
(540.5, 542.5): 30.9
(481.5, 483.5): 30.7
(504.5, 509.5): 30.5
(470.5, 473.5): 23.2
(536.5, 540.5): 35.1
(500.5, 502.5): 30.9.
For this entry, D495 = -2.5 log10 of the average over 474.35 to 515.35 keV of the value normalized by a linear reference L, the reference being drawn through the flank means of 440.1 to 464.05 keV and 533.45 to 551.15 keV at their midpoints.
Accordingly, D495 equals -0.22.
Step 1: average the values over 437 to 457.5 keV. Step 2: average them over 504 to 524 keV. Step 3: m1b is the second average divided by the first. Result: 1.4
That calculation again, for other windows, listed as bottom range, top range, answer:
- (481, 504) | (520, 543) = 1.03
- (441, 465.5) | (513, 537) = 1.76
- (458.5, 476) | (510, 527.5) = 1.60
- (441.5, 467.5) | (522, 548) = 1.84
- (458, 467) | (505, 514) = 2.14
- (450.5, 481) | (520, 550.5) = 1.66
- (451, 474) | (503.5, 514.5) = 1.85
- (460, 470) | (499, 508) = 1.92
